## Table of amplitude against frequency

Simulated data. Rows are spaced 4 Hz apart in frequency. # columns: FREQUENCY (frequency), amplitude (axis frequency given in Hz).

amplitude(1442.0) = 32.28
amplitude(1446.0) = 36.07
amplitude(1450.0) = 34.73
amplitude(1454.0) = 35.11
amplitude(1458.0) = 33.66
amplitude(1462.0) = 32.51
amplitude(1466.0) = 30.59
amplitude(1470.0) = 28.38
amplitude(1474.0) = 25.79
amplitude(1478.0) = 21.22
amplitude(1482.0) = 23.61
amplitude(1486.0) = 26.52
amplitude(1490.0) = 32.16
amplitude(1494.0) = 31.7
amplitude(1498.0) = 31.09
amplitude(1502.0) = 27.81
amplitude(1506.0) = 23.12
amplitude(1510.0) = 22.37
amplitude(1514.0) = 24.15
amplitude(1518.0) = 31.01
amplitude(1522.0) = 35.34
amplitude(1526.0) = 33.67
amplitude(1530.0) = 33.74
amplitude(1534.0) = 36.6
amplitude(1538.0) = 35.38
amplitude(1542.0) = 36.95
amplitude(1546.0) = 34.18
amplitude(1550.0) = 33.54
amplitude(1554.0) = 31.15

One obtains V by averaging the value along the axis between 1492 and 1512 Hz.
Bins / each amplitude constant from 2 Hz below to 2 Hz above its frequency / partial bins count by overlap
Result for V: 27.2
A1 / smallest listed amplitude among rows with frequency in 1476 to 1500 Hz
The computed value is 21.22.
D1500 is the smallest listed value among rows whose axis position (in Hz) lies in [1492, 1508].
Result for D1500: 23.12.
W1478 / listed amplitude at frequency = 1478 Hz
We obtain 21.22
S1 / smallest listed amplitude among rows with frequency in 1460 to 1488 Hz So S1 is 21.22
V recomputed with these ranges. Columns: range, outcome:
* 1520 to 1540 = 34.9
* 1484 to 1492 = 29.3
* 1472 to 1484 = 23.5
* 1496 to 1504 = 29.4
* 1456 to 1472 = 31.3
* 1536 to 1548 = 35.5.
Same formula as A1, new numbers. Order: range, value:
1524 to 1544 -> 33.67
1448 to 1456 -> 34.73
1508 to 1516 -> 22.37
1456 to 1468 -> 30.59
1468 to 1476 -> 25.79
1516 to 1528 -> 31.01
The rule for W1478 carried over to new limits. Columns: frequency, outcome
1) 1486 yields 26.52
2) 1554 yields 31.15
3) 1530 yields 33.74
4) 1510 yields 22.37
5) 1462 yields 32.51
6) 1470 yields 28.38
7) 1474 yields 25.79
